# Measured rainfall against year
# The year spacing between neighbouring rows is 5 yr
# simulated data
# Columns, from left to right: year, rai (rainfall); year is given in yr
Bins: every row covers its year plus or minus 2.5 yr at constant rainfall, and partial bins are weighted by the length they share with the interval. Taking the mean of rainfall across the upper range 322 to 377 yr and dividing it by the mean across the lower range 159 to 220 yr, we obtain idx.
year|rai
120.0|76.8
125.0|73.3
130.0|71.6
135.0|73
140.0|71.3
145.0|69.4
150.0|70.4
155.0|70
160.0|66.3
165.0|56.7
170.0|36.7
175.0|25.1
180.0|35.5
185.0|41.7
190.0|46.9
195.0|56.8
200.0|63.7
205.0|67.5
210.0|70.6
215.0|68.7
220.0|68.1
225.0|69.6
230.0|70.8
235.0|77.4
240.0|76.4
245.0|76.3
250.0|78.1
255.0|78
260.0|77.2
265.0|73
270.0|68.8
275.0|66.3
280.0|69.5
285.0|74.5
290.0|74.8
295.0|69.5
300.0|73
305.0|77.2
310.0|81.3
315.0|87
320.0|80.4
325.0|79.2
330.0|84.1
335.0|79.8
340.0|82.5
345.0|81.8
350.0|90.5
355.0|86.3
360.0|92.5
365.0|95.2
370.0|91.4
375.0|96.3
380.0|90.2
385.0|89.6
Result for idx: 1.6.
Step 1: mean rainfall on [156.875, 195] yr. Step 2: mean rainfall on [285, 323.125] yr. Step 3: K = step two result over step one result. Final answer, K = 1.71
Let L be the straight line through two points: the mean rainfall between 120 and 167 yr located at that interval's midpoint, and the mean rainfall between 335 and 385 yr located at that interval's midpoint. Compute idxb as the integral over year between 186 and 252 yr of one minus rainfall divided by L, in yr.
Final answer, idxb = 7.6 yr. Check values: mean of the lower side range 69.7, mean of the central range 67.8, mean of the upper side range 89.1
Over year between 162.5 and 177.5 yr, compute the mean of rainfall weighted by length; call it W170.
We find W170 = 39.5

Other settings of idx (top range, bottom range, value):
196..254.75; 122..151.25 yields 1.00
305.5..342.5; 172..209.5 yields 1.66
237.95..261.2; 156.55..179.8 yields 1.67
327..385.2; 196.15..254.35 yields 1.24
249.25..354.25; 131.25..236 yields 1.28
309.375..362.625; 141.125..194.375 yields 1.60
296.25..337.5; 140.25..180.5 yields 1.44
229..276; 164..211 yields 1.51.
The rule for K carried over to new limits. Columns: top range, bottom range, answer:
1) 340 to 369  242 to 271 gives 1.17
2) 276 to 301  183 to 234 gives 1.14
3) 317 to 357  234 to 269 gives 1.09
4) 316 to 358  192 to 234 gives 1.24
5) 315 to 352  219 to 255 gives 1.11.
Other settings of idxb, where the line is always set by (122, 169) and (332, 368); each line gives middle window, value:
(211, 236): 1.6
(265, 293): 3.3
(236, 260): 0.1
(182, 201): 5.6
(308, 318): -0.1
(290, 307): 1.8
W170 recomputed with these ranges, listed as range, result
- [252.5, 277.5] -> 72.7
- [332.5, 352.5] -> 83.7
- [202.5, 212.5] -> 69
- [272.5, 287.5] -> 70.1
